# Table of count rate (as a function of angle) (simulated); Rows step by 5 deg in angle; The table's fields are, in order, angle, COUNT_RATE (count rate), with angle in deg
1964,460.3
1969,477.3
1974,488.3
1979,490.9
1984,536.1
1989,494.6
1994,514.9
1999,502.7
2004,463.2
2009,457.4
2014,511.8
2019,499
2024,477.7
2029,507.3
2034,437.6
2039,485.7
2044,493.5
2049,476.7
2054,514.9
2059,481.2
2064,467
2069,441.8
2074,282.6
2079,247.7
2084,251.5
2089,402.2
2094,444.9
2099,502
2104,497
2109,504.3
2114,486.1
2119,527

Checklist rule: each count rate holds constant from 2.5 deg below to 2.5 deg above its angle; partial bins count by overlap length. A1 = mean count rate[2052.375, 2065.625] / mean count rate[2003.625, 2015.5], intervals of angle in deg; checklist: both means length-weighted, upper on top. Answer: 1.02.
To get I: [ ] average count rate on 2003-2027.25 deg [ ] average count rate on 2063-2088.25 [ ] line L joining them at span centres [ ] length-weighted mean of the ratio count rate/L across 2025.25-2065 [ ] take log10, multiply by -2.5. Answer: -0.18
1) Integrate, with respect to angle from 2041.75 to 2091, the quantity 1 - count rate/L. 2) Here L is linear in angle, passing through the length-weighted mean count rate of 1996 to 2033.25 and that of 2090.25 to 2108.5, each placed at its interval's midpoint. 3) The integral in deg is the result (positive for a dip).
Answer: 7.8 deg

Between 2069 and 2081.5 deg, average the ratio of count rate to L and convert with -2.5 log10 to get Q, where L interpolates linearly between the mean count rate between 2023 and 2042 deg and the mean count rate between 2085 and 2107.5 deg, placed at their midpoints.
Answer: 0.46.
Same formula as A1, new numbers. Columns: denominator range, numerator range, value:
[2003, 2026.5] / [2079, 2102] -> 0.80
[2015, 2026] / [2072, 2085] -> 0.53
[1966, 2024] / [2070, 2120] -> 0.84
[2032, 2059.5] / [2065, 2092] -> 0.69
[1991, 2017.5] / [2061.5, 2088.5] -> 0.70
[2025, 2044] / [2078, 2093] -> 0.67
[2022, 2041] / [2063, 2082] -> 0.73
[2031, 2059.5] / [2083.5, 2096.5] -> 0.80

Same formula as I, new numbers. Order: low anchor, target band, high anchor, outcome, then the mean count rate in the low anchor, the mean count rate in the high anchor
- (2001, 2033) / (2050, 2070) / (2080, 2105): -0.094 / 484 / 405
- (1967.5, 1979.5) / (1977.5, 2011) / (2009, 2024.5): -0.014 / 485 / 492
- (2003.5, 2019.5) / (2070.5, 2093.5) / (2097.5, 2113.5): 0.491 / 483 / 499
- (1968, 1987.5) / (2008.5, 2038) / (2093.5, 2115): 0.028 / 500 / 491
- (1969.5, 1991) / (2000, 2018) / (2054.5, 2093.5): -0.042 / 500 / 379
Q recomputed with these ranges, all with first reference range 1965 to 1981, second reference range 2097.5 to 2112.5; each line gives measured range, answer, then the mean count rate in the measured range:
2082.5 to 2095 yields 0.33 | 366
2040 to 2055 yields 0.00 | 492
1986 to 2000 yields -0.04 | 505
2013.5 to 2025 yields -0.02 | 496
